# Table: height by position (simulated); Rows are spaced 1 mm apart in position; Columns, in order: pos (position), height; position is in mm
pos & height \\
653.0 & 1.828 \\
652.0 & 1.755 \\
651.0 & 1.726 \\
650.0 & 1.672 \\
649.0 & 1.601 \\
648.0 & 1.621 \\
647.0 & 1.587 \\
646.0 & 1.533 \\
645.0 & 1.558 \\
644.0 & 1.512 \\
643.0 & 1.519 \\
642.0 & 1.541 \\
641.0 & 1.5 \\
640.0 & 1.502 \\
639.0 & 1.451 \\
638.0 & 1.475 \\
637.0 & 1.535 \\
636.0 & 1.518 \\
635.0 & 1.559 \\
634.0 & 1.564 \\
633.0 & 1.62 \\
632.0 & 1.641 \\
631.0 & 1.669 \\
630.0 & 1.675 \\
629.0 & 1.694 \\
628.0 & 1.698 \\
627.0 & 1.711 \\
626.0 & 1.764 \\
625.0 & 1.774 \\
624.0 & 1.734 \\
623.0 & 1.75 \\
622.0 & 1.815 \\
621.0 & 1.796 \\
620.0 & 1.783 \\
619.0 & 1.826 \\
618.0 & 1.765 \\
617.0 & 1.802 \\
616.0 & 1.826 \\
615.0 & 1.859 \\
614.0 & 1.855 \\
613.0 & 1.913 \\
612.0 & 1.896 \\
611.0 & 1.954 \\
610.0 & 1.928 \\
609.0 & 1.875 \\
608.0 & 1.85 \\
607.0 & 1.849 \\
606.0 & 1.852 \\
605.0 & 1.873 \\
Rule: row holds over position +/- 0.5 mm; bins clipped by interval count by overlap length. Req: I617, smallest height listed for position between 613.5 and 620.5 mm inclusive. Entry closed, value 1.765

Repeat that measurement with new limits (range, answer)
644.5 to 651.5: 1.533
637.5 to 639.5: 1.451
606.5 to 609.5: 1.849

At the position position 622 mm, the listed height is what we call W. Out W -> 1.815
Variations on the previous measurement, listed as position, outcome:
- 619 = 1.826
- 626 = 1.764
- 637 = 1.535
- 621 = 1.796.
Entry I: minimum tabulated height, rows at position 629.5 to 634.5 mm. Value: 1.564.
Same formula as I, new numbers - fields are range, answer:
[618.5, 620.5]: 1.783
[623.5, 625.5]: 1.734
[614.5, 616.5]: 1.826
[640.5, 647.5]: 1.5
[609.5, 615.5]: 1.855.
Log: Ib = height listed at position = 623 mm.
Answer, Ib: 1.75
